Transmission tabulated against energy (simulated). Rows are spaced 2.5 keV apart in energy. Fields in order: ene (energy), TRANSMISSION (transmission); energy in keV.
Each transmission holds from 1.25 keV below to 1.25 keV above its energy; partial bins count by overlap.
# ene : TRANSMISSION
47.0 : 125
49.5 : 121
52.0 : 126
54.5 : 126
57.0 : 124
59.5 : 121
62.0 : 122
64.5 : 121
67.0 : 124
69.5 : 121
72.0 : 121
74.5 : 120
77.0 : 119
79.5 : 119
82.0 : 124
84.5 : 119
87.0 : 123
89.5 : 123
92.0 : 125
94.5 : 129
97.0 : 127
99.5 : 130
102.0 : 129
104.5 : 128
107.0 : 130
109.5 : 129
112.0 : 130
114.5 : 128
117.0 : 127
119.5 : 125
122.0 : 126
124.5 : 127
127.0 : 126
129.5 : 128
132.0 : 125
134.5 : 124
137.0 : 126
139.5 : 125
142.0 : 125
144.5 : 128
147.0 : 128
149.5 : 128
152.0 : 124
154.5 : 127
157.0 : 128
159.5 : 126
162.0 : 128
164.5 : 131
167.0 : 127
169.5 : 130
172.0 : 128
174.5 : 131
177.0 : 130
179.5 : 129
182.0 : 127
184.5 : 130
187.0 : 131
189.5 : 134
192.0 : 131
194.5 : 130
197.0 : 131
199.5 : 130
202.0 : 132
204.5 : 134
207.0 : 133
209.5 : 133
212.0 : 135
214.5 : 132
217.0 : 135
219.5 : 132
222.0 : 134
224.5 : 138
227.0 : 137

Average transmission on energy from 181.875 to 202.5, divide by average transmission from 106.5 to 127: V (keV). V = 1.0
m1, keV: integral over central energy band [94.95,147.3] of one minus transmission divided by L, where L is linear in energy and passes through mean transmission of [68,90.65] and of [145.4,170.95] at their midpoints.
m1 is -1.1 keV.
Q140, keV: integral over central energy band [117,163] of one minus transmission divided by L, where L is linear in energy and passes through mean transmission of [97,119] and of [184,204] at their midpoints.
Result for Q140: 1.2 keV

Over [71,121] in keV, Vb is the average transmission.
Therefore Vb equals 125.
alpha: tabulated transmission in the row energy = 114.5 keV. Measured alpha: 128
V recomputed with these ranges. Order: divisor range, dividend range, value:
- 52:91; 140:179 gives 1.05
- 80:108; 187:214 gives 1.05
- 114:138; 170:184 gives 1.02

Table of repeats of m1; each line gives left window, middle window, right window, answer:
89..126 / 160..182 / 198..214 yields 0.3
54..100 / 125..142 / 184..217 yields 0.2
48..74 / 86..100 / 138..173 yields -0.2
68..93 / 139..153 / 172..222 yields 0.1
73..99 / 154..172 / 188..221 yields 0.1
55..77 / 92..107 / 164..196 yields -0.5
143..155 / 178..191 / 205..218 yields 0.1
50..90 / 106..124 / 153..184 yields -0.4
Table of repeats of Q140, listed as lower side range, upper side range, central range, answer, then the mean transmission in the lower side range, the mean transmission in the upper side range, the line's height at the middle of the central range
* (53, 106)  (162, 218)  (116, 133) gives 0.0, 124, 131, 127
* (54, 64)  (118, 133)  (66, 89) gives 0.5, 123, 126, 124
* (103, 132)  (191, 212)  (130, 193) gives 0.9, 128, 132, 130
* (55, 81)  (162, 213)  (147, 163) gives 0.2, 121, 131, 128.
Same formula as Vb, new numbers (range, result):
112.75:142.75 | 126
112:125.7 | 127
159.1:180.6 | 129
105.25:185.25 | 128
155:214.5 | 130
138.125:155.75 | 126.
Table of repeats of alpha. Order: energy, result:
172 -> 128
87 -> 123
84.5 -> 119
